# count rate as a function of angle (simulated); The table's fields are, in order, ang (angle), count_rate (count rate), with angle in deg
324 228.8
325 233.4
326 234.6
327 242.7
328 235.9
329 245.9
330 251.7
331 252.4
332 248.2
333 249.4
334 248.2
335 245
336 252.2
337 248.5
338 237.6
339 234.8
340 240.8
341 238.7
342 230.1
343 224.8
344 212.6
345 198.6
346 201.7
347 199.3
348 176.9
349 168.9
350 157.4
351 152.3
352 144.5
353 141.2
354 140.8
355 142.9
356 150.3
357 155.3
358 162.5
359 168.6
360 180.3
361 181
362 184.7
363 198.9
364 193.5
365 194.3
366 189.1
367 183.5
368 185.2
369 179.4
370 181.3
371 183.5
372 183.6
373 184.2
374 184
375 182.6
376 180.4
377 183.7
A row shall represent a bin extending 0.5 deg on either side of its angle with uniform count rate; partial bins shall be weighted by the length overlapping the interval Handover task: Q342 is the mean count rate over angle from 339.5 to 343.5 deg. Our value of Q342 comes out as 234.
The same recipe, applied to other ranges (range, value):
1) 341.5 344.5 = 222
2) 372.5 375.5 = 184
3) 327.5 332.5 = 247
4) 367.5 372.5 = 183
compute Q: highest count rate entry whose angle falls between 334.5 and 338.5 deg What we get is 252.2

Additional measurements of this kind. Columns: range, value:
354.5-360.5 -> 180.3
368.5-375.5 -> 184.2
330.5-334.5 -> 252.4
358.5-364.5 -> 198.9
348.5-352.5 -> 168.9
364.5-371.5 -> 194.3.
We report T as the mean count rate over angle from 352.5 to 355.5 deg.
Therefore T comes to 142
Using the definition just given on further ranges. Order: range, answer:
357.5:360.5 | 170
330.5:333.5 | 250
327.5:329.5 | 241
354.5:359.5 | 156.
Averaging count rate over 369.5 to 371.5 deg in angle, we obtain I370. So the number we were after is 182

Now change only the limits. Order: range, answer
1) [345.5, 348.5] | 193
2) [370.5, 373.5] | 184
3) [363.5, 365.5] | 194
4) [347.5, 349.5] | 173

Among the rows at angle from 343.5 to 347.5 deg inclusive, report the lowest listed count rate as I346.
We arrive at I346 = 198.6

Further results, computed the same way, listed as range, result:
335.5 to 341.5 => 234.8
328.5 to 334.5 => 245.9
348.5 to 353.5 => 141.2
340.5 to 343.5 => 224.8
